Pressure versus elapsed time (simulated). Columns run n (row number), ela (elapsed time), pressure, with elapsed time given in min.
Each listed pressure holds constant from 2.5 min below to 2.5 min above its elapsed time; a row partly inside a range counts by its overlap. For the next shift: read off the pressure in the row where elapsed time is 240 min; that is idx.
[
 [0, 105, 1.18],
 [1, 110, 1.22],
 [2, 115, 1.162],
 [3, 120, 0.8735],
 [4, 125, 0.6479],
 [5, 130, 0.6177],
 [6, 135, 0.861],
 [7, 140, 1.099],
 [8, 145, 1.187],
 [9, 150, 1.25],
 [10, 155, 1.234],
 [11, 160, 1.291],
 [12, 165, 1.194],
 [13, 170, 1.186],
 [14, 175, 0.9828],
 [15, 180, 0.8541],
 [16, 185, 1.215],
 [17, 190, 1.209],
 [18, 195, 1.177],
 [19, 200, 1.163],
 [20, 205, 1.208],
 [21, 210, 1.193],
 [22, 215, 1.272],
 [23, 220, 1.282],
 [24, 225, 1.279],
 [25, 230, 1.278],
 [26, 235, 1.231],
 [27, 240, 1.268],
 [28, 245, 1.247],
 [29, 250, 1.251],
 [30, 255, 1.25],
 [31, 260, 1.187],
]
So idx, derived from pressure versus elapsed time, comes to 1.268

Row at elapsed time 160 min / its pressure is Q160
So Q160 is 1.291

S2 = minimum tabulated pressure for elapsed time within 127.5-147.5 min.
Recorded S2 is 0.6177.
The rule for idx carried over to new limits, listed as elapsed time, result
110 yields 1.22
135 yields 0.861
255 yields 1.25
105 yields 1.18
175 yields 0.9828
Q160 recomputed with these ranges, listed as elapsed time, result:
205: 1.208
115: 1.162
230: 1.278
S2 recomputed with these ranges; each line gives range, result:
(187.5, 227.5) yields 1.163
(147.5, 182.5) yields 0.8541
